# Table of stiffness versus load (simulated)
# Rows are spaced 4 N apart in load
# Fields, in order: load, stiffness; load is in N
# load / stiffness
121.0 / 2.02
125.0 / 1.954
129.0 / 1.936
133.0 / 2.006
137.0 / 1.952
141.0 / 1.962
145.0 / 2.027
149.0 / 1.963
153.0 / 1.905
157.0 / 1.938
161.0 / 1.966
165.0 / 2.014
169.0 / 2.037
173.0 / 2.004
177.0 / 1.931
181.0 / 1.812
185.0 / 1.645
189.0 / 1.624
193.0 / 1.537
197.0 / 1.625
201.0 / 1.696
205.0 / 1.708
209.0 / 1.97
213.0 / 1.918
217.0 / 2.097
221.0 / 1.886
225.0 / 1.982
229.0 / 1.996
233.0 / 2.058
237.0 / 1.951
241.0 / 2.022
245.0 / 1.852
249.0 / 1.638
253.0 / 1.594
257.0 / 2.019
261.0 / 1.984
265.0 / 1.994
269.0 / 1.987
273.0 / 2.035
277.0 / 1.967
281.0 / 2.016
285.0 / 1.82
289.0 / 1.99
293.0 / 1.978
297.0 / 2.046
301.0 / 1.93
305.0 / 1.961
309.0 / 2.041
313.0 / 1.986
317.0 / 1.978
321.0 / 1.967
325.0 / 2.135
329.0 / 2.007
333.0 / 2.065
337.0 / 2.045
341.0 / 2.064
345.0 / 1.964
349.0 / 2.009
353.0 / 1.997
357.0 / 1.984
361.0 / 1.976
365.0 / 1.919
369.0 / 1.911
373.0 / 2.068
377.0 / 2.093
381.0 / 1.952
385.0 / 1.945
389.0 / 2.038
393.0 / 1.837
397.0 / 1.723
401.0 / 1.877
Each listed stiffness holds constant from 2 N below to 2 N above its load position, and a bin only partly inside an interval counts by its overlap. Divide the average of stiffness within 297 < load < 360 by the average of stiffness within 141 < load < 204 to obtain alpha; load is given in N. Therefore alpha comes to 1.1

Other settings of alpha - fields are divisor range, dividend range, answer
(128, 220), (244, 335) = 1.04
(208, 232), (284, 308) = 0.99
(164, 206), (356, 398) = 1.10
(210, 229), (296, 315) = 1.01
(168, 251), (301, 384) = 1.08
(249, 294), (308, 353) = 1.05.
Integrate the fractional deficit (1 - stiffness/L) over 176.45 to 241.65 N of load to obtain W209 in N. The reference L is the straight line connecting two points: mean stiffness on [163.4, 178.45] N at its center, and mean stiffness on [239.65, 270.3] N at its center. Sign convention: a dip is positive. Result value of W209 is 3.3 N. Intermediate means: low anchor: 2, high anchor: 1.88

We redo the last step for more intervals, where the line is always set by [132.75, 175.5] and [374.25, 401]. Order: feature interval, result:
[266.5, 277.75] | -0.3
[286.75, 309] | -0.4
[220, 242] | -0.3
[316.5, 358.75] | -1.7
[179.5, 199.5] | 3.3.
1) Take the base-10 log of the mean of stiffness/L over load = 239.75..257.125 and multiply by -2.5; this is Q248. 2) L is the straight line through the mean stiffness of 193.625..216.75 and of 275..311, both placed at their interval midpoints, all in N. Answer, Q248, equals 0.05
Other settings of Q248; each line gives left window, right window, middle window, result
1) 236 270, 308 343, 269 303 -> -0.01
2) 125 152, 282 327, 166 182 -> 0.01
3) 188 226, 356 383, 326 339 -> -0.06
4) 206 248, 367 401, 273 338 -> -0.03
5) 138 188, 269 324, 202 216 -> 0.04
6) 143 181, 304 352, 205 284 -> 0.03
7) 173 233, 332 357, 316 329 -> -0.02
